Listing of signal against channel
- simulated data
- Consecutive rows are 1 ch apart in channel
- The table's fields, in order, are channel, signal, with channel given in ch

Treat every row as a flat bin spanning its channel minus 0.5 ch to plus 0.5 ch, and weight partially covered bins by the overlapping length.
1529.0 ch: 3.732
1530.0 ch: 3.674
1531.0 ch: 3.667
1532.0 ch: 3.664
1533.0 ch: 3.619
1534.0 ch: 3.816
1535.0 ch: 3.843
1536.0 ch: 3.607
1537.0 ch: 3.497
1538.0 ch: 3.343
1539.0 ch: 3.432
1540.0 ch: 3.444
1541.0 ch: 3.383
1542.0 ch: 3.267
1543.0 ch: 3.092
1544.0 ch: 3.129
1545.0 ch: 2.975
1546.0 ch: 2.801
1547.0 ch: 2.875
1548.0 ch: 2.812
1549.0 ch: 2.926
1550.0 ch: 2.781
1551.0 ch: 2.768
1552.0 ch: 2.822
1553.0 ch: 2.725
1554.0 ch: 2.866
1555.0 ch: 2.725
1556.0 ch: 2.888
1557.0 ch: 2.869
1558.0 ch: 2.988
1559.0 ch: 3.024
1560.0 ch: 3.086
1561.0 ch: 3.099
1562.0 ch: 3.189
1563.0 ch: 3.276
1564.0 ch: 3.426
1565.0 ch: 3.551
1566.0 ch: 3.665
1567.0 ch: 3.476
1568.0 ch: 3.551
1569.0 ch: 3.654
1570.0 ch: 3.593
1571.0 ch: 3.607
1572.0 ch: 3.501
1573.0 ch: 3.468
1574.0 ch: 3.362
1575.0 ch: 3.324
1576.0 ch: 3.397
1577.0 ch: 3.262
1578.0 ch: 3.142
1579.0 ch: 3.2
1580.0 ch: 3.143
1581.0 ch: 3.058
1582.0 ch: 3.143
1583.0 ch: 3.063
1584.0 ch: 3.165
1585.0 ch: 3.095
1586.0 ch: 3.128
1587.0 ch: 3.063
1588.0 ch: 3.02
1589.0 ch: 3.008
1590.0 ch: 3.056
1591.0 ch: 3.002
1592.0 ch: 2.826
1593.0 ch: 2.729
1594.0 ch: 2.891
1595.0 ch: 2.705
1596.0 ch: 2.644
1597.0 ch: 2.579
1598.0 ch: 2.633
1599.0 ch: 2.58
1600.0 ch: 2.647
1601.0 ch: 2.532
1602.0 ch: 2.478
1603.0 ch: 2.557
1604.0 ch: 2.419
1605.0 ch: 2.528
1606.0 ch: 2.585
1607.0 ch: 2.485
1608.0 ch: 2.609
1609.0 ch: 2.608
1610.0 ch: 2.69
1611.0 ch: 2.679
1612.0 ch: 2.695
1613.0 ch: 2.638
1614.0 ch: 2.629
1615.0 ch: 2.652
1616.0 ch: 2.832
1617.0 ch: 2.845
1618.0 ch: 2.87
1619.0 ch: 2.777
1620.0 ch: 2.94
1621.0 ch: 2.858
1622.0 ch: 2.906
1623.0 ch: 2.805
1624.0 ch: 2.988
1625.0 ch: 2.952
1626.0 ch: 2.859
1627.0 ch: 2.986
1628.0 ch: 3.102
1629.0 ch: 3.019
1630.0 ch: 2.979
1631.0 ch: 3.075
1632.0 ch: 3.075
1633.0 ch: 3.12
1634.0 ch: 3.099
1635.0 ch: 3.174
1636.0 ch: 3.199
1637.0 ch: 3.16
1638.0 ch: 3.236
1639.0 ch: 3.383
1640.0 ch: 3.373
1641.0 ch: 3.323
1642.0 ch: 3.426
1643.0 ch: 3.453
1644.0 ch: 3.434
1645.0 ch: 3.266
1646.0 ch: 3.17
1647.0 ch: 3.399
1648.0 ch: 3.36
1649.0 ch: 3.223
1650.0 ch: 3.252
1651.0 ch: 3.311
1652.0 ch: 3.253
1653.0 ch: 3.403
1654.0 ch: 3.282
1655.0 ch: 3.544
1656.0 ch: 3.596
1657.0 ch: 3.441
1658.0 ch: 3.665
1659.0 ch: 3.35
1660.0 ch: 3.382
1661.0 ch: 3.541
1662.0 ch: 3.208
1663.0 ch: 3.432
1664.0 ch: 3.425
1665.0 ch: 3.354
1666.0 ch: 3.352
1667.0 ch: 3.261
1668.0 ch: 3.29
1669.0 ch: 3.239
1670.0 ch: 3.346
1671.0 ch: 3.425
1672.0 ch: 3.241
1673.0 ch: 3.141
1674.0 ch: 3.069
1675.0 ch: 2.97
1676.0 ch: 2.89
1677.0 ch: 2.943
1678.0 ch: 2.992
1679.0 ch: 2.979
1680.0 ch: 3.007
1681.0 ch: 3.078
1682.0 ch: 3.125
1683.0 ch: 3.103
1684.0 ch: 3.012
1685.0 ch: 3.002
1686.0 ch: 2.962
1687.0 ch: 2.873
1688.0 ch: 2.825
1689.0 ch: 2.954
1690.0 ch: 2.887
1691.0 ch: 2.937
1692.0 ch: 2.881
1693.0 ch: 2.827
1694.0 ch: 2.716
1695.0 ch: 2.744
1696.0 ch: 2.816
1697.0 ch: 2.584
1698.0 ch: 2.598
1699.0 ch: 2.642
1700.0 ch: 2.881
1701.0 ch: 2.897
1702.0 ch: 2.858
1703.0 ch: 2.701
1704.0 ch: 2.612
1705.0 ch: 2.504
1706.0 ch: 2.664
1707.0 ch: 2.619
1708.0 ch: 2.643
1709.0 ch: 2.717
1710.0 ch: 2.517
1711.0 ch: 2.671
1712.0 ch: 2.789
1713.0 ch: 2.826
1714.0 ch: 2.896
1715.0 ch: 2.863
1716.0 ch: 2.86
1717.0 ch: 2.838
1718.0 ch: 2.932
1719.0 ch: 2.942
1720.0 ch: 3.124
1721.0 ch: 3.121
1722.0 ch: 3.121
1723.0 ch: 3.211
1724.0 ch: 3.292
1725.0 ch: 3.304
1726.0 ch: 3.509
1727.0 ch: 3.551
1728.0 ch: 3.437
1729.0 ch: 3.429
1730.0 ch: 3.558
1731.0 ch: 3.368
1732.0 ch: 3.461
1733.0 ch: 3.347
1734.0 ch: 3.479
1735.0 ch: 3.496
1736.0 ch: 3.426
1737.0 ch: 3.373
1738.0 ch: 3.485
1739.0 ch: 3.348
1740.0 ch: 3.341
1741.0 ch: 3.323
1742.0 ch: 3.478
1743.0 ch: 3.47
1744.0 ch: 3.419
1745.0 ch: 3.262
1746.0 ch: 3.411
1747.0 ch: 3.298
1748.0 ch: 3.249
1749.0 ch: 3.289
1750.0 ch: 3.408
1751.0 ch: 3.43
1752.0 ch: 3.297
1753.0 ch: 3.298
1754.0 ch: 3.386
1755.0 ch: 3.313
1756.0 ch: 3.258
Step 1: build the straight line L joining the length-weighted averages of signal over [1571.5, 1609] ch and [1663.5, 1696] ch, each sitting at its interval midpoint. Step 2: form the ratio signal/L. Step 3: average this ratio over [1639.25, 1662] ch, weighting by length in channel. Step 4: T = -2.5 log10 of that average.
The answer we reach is -0.13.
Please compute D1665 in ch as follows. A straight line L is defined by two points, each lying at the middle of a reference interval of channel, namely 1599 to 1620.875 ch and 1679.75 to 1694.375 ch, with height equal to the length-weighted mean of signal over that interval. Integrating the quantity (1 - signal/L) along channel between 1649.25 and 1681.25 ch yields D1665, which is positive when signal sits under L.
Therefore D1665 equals -4.6 ch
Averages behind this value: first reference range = 2.65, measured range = 3.27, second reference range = 2.95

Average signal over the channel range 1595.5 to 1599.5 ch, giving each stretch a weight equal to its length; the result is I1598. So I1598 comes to 2.61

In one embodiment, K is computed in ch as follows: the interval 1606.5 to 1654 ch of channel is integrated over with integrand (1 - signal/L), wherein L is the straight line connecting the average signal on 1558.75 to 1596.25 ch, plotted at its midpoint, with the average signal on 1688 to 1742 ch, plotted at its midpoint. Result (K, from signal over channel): 1.5 ch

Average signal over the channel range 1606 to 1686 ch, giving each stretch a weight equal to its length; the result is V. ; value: 3.11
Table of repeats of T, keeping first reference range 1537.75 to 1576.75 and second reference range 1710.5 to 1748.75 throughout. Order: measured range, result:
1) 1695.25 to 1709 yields 0.20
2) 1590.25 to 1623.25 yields 0.19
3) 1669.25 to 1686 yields 0.05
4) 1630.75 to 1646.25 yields -0.01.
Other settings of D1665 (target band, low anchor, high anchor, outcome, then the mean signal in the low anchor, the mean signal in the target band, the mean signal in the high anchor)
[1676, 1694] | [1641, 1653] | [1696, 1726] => 0.51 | 3.33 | 2.96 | 2.85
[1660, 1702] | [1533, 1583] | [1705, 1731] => 0.36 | 3.22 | 3.04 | 3.01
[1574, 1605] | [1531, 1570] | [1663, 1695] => 2.52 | 3.22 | 2.92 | 3.07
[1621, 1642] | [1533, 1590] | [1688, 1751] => 0.35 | 3.21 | 3.09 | 3.07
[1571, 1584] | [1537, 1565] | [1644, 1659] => -0.53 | 3.05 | 3.27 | 3.37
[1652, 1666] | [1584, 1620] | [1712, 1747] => -2.10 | 2.74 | 3.42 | 3.27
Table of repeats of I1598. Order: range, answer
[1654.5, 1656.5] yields 3.57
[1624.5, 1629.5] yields 2.98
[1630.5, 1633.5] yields 3.09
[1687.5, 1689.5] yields 2.89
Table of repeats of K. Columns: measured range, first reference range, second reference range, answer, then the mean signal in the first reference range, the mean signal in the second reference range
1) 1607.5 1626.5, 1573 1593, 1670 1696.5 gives 1.8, 3.13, 2.98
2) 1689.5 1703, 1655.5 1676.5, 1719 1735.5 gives 2.2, 3.32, 3.35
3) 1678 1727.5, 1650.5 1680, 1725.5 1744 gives 6.9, 3.28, 3.44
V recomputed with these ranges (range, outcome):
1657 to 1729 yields 3.02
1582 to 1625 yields 2.78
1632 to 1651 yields 3.28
